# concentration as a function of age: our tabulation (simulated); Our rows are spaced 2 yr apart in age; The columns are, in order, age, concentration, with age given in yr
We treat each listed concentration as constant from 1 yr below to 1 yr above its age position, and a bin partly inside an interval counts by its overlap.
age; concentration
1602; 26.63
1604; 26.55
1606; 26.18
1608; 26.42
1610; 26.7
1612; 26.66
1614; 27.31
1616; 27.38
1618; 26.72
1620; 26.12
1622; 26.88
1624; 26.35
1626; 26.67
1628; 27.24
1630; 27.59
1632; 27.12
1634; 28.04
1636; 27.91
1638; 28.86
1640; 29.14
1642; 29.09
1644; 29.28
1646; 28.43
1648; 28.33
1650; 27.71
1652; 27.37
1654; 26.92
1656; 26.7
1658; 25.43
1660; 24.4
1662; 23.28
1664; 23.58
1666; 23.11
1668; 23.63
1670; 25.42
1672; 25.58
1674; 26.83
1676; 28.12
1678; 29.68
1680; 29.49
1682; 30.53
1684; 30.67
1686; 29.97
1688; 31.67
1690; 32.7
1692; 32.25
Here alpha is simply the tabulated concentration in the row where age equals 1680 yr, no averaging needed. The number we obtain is 29.49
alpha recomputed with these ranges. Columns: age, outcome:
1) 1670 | 25.42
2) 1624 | 26.35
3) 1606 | 26.18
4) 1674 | 26.83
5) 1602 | 26.63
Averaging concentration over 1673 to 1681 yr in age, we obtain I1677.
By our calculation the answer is 28.5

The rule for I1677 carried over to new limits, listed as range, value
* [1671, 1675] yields 26.2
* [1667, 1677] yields 25.9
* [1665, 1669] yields 23.4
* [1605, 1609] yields 26.3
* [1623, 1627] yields 26.5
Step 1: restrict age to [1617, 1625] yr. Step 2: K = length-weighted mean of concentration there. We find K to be 26.5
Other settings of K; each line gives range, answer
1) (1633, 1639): 28.3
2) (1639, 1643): 29.1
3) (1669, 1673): 25.5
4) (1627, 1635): 27.5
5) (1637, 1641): 29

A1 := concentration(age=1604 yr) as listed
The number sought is 26.55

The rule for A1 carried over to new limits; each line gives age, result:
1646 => 28.43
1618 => 26.72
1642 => 29.09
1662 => 23.28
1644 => 29.28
